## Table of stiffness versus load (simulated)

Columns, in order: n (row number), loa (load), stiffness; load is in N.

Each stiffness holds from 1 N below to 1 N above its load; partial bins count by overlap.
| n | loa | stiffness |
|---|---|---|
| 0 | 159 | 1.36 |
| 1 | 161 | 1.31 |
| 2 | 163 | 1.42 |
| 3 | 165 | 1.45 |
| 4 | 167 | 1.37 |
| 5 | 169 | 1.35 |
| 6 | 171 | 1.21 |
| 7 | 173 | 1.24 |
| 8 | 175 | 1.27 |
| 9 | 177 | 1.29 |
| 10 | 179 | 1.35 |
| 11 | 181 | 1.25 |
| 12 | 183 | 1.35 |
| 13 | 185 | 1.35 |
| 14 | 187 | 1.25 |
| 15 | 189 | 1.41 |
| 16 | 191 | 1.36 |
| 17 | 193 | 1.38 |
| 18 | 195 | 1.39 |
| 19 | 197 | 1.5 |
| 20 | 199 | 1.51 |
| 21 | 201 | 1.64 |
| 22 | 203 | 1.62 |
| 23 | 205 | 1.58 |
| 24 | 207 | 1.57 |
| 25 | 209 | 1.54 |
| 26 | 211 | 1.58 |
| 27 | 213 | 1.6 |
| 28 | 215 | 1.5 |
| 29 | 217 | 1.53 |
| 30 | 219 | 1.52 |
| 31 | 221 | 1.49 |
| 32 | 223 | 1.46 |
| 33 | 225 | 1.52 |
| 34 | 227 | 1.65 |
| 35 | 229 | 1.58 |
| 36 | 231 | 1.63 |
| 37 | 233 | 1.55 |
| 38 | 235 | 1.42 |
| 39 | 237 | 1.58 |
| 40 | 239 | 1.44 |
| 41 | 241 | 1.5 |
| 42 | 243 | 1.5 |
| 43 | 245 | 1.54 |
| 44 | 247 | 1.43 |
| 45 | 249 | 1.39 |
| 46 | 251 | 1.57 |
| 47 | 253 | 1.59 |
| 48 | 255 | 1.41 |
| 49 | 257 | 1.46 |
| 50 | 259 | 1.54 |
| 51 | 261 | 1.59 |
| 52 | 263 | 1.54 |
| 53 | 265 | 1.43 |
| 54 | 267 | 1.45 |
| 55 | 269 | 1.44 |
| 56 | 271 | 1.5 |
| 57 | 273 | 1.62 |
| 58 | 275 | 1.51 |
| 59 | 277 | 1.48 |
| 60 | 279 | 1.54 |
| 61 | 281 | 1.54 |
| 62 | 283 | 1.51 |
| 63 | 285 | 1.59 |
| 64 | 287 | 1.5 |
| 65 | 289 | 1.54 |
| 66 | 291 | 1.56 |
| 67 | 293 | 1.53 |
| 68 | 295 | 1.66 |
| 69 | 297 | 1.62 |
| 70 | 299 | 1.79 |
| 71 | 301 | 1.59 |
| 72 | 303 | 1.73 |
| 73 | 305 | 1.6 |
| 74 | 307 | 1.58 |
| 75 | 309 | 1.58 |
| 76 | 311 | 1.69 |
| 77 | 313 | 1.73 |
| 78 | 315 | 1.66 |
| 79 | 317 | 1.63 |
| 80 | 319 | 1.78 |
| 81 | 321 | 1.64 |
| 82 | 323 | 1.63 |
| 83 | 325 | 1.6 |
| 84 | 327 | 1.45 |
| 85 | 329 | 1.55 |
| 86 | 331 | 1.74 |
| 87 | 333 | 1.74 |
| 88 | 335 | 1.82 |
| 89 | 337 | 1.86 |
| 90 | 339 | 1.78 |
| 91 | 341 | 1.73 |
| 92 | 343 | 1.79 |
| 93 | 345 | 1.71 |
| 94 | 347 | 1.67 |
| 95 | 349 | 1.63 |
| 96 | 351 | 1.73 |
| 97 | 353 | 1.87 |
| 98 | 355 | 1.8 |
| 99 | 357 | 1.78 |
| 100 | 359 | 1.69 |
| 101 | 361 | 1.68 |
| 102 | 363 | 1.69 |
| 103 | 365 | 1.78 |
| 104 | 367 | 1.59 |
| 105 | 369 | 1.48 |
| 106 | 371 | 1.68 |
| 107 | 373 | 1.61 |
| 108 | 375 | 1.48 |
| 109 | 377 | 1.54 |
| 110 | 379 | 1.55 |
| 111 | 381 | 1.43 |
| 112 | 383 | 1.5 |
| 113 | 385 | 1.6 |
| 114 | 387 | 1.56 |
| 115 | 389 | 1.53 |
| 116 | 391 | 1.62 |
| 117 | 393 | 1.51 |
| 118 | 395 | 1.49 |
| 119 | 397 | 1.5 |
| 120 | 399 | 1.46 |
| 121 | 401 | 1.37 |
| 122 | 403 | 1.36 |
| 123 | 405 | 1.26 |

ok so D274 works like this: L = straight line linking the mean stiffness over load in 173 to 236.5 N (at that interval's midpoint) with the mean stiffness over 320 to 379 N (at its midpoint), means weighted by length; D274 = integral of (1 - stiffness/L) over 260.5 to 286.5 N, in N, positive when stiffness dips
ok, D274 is 0.9 N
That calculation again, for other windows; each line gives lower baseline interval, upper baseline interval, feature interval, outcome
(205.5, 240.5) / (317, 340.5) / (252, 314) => 2.4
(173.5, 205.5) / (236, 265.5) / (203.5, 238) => -2.3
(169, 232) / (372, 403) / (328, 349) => -3.3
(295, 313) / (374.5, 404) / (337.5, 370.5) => -3.2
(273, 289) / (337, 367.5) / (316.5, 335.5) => 0.1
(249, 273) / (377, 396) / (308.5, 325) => -1.6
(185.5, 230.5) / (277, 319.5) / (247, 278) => 1.4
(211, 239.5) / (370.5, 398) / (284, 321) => -2.2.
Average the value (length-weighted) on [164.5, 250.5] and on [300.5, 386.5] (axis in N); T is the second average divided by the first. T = 1.14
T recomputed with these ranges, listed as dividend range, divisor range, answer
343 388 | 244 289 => 1.09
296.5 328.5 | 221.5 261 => 1.08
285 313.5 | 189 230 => 1.06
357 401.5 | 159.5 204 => 1.14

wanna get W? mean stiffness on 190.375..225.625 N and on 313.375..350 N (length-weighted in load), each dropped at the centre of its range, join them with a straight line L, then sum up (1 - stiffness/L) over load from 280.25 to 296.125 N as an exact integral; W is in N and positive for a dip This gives 0.73 N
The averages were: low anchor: 1.52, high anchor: 1.69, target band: 1.55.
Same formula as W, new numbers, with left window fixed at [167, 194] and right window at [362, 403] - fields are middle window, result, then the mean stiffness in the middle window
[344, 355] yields -1.6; 1.73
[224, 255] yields -3.2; 1.52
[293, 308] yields -2.0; 1.64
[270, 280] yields -0.8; 1.53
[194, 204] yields -1.5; 1.53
